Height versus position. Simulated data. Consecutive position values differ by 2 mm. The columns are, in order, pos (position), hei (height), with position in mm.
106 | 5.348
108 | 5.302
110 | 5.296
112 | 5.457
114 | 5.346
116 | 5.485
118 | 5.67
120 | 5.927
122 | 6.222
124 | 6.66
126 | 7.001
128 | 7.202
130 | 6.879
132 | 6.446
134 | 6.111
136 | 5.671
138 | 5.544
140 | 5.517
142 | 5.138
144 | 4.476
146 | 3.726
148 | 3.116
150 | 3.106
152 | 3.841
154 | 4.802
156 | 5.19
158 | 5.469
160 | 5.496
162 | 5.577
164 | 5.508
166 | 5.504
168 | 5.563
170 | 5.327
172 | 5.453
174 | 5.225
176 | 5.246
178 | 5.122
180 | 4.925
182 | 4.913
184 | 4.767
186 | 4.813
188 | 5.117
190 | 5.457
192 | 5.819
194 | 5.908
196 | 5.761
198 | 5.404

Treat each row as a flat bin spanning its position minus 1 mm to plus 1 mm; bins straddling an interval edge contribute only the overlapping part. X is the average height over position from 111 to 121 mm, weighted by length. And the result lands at 5.58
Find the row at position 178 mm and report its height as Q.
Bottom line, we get 5.122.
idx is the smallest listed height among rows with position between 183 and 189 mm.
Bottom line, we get 4.767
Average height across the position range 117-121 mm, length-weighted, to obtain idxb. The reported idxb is 5.8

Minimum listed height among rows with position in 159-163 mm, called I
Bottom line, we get 5.496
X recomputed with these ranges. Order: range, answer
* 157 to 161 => 5.48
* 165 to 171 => 5.46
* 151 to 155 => 4.32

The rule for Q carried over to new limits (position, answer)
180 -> 4.925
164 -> 5.508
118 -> 5.67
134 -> 6.111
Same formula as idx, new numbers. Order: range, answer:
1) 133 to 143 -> 5.138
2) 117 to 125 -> 5.67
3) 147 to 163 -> 3.106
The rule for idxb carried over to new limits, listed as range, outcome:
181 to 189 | 4.9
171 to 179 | 5.26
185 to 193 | 5.3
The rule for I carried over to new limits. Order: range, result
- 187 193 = 5.117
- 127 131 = 6.879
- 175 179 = 5.122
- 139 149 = 3.116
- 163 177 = 5.225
